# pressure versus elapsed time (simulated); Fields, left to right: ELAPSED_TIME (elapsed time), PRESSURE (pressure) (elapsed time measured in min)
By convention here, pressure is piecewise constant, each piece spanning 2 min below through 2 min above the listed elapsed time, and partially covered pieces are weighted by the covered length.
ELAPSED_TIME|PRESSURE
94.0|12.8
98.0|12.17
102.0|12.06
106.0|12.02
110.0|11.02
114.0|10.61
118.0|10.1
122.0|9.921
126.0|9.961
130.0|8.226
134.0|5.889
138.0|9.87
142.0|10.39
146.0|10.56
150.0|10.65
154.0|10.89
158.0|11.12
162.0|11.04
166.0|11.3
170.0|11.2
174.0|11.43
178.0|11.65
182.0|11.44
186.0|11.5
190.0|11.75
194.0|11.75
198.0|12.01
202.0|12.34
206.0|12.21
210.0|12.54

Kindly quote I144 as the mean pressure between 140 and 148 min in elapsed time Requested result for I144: 10.5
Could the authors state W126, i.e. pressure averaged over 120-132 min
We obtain 9.37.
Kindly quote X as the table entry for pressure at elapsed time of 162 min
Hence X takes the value 11.04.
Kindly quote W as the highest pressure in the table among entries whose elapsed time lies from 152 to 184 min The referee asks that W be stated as 11.65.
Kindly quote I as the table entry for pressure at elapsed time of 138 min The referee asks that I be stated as 9.87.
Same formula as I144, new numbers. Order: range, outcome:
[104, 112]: 11.5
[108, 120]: 10.6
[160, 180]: 11.3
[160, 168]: 11.2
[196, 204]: 12.2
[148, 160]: 10.9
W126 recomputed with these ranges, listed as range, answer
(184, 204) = 11.9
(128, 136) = 7.06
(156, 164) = 11.1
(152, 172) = 11.1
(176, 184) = 11.5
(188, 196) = 11.8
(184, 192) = 11.6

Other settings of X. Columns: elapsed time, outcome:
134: 5.889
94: 12.8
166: 11.3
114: 10.61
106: 12.02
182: 11.44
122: 9.921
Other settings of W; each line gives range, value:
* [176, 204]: 12.34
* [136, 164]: 11.12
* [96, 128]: 12.17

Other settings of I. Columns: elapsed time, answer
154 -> 10.89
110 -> 11.02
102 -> 12.06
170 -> 11.2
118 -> 10.1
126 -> 9.961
